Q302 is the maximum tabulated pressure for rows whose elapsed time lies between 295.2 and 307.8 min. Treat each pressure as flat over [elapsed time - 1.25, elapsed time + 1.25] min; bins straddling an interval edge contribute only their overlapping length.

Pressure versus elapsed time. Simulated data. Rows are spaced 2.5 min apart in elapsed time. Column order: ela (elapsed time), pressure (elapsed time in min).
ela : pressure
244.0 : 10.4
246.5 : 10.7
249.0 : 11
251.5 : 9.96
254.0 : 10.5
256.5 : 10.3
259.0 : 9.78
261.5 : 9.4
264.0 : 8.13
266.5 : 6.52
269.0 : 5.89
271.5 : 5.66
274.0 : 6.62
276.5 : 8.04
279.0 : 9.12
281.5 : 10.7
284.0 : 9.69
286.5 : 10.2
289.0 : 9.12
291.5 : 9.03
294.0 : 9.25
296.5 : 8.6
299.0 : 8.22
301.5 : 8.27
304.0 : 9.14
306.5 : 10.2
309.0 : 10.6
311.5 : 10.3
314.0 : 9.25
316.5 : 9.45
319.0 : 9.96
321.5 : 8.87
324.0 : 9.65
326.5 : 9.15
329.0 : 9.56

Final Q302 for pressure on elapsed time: 10.2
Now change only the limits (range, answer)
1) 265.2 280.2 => 9.12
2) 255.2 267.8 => 10.3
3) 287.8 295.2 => 9.25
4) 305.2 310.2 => 10.6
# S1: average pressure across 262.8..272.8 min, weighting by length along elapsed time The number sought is 6.54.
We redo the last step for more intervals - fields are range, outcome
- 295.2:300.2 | 8.42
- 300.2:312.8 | 9.69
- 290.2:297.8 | 8.96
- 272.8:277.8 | 7.36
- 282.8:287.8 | 9.94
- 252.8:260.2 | 10.2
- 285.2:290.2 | 9.67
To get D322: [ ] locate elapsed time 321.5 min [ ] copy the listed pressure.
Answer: 8.87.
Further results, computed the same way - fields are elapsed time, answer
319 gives 9.96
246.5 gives 10.7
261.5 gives 9.4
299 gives 8.22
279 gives 9.12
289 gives 9.12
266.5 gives 6.52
